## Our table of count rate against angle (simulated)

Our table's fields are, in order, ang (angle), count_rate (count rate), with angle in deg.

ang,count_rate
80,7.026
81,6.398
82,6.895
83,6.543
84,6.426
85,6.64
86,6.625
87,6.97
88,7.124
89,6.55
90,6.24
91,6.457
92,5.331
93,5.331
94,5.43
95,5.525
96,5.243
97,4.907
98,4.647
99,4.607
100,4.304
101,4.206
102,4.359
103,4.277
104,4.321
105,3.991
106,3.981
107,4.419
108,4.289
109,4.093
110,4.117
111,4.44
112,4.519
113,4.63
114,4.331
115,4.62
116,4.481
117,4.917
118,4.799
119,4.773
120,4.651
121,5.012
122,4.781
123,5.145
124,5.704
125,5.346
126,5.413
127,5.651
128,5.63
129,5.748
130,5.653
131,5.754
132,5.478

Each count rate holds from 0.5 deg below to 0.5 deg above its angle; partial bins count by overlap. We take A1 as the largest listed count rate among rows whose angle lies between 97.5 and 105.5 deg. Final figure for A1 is 4.647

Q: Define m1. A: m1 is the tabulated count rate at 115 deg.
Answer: 4.62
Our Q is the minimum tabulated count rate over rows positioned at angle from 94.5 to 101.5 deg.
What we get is 4.206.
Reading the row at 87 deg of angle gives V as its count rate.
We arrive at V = 6.97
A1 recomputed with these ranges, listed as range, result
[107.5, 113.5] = 4.63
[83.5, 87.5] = 6.97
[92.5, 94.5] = 5.43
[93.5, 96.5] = 5.525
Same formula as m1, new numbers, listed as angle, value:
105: 3.991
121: 5.012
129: 5.748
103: 4.277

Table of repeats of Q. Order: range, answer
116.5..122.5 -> 4.651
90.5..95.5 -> 5.331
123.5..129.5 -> 5.346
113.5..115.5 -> 4.331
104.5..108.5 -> 3.981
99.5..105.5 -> 3.991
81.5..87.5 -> 6.426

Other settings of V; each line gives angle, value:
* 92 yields 5.331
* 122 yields 4.781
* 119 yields 4.773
